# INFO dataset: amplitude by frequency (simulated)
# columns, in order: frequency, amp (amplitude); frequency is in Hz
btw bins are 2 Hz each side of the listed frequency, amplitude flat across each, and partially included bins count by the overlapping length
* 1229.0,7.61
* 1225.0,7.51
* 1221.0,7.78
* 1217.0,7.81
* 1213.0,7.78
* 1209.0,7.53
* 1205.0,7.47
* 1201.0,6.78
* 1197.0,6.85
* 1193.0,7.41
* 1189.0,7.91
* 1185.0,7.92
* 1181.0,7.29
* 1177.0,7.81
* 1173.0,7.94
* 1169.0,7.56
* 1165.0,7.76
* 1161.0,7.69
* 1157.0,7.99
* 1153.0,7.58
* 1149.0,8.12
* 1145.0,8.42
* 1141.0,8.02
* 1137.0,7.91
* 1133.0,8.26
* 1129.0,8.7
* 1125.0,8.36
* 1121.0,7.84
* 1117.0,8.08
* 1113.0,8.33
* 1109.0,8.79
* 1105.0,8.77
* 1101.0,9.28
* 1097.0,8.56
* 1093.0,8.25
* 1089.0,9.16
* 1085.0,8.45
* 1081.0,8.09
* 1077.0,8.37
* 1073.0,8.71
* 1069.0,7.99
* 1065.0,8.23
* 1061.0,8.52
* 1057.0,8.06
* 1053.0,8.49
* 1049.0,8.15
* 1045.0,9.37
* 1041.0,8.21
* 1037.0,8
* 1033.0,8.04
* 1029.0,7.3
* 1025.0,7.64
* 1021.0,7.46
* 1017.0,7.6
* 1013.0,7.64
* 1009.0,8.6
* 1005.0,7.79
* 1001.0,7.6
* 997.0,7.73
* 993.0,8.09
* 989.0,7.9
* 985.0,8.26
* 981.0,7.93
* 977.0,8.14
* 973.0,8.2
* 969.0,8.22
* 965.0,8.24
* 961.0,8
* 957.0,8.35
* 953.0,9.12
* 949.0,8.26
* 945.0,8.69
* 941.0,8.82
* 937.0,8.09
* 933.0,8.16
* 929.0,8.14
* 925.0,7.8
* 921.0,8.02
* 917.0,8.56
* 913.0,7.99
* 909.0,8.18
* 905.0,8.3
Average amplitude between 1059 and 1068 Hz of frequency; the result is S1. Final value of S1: 8.33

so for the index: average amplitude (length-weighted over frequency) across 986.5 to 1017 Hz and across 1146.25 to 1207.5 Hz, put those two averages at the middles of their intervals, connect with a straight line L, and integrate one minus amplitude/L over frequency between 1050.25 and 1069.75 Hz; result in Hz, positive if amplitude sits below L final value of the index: -1.2 Hz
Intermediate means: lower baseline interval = 7.89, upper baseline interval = 7.61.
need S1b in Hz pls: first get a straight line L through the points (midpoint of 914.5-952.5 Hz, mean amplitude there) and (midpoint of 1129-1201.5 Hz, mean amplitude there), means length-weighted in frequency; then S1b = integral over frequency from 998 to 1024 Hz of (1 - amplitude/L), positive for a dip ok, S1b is 1.2 Hz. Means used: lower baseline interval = 8.31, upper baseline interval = 7.78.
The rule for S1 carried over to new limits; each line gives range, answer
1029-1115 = 8.44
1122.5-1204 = 7.81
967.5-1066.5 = 8.04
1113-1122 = 8.06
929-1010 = 8.2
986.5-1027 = 7.81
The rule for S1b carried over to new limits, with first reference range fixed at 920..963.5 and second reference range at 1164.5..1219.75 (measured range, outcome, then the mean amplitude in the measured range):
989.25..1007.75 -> 0.69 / 7.84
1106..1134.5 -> -2.12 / 8.35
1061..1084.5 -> -1.16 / 8.31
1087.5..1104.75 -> -2.09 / 8.8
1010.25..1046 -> 0.72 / 7.89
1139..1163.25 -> -0.90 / 7.97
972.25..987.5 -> 0.16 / 8.12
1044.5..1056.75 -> -0.78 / 8.5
